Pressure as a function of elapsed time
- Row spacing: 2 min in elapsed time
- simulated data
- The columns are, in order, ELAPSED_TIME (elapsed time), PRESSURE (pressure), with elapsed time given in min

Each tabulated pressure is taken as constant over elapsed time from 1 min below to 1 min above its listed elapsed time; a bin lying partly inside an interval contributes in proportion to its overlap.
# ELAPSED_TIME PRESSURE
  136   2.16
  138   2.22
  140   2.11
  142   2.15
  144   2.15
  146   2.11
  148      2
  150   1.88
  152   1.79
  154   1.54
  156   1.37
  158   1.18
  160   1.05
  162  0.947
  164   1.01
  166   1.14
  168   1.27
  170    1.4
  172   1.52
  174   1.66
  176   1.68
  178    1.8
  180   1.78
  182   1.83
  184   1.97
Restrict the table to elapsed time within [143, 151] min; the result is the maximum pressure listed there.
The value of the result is 2.15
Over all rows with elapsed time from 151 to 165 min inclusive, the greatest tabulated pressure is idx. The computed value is 1.79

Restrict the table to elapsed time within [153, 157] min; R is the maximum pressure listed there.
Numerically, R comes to 1.54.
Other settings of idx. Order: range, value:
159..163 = 1.05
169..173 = 1.52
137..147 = 2.22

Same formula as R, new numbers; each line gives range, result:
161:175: 1.66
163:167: 1.14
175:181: 1.8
